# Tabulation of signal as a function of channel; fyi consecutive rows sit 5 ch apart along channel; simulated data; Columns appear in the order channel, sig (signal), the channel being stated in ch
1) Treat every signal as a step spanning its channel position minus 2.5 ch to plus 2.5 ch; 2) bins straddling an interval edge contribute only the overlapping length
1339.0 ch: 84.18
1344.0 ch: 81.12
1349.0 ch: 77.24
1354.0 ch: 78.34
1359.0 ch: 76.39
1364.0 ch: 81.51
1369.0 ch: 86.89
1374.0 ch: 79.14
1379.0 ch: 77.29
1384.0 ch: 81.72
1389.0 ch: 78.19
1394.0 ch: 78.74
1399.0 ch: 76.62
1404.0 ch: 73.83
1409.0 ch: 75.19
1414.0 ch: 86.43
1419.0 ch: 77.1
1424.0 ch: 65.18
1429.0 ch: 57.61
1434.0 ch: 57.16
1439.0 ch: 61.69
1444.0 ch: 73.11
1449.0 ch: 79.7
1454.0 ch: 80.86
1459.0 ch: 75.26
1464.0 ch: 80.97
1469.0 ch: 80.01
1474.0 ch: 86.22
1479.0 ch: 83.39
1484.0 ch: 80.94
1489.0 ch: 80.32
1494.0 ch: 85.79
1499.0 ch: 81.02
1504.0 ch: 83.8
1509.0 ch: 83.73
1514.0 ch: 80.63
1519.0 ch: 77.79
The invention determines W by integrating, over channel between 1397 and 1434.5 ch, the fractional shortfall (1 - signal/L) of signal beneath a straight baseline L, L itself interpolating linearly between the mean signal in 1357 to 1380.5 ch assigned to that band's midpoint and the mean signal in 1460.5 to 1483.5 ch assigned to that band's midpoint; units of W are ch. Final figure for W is 4.3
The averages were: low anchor 80.5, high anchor 82.2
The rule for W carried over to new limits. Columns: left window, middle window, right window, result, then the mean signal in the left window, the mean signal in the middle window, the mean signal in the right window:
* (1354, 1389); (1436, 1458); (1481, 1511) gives 2.2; 80.2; 73.6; 82.6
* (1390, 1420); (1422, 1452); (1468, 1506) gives 5.2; 78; 66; 82.8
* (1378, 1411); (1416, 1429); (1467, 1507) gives 1.6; 77.4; 69.1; 82.7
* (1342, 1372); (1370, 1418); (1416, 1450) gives -3.3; 80.2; 78.8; 67.1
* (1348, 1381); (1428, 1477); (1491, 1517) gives 4.7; 79.7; 73.8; 82.8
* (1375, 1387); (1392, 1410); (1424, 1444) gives -0.9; 79.4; 76.1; 61.4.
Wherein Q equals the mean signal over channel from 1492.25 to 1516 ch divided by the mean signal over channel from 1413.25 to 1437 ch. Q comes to 1.2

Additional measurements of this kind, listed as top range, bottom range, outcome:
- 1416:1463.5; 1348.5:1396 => 0.88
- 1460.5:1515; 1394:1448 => 1.16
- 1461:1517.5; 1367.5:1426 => 1.06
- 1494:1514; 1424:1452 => 1.26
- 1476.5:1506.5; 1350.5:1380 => 1.03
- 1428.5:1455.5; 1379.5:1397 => 0.87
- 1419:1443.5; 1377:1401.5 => 0.80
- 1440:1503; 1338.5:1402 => 1.01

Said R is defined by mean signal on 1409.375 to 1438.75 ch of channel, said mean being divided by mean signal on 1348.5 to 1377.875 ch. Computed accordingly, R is 0.9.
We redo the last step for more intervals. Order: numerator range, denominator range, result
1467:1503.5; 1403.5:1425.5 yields 1.08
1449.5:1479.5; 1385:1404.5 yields 1.04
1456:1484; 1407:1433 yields 1.14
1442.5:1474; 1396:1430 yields 1.07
